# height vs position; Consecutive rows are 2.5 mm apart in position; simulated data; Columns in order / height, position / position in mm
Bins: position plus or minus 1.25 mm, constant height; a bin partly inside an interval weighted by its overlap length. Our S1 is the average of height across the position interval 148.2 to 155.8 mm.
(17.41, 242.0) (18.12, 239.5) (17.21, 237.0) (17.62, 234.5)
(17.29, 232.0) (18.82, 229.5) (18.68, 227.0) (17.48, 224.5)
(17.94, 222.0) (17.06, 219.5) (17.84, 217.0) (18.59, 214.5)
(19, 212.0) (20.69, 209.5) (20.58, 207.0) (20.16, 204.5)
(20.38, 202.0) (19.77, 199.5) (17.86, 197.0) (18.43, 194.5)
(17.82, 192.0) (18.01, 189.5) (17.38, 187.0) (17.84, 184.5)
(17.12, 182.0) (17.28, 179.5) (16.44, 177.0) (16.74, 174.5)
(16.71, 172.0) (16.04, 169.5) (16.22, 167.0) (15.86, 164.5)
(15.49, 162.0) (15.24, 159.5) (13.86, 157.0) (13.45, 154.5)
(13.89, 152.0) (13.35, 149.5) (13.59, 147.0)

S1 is 13.6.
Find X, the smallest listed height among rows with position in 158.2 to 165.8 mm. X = 15.24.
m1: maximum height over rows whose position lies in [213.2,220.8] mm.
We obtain 18.59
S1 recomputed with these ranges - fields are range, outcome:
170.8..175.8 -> 16.7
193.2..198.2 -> 18.1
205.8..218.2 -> 19.3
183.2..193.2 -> 17.8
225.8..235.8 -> 18.1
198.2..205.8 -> 20.1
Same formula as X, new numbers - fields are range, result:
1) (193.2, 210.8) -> 17.86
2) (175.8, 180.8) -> 16.44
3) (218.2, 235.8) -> 17.06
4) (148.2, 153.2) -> 13.35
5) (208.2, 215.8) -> 18.59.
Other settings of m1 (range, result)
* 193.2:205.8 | 20.38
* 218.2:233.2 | 18.82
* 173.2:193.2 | 18.01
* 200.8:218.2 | 20.69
